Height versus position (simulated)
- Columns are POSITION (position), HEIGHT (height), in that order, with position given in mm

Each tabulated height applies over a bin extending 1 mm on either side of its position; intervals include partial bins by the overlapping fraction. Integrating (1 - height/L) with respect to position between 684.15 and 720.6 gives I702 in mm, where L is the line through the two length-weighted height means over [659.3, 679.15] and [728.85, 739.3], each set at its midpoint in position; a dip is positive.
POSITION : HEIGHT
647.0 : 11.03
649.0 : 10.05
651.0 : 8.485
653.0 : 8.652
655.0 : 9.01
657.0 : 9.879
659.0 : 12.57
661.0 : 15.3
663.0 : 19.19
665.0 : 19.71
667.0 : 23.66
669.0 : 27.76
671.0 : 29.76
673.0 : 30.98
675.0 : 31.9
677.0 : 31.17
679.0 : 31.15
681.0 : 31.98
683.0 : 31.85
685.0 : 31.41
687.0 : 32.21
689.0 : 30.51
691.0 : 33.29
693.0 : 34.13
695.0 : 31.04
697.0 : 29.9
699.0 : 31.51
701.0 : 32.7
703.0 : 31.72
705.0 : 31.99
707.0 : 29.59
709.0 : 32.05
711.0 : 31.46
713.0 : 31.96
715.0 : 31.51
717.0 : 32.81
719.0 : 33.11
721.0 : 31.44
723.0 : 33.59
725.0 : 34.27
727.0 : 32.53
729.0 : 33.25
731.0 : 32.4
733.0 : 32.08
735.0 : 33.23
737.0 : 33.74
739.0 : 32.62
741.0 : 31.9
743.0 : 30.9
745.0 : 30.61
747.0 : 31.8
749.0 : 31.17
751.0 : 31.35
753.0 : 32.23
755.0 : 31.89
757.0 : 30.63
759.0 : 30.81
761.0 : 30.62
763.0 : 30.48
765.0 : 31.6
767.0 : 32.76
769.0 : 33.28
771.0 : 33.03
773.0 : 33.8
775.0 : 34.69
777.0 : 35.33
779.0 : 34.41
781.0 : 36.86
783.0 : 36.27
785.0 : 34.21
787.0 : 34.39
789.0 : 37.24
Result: -3.33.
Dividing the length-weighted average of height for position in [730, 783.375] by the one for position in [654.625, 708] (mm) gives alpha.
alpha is 1.19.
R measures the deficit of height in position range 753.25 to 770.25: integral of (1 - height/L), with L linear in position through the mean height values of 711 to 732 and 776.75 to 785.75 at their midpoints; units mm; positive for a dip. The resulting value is 1.5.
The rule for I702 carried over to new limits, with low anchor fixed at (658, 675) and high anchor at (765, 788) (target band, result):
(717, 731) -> -2.0 mm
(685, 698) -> -3.2 mm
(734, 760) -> -0.4 mm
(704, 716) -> -1.7 mm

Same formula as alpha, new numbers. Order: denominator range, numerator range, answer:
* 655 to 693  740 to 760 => 1.20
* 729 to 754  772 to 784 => 1.10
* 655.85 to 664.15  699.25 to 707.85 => 2.21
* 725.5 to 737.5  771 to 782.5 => 1.06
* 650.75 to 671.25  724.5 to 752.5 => 1.95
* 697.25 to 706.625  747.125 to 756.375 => 1.00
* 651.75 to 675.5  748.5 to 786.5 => 1.69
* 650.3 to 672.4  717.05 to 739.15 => 1.93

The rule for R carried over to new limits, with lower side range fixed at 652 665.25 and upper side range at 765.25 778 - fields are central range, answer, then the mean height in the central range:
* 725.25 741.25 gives -3.7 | 32.8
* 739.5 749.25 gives -0.9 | 31.4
